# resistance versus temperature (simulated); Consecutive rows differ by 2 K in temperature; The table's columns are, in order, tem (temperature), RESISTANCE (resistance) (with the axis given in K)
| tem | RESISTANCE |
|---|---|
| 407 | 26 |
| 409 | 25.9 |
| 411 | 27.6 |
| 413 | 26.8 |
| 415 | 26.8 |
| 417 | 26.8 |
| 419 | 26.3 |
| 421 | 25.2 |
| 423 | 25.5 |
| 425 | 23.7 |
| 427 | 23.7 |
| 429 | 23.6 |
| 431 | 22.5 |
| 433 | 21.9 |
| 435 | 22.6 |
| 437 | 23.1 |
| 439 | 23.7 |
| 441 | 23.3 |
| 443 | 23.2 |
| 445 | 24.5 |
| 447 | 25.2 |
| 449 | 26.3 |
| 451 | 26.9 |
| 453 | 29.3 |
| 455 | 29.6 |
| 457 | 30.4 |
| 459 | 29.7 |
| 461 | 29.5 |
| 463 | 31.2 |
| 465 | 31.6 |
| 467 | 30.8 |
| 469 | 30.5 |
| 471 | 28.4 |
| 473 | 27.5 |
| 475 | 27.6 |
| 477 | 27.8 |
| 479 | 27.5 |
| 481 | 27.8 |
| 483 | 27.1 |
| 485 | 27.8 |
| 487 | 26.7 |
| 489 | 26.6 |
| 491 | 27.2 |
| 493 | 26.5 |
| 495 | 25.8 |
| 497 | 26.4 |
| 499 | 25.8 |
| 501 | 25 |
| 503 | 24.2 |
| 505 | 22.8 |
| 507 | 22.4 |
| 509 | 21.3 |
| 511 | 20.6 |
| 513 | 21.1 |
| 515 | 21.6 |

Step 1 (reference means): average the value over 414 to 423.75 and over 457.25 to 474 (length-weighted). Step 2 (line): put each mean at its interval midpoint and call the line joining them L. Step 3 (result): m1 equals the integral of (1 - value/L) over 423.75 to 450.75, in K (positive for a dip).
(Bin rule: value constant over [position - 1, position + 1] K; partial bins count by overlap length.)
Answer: 3.8 K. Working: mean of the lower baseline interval 26.1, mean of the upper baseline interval 29.9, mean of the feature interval 23.7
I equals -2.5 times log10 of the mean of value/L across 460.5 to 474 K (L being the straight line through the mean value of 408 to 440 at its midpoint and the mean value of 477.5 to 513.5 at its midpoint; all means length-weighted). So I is -0.19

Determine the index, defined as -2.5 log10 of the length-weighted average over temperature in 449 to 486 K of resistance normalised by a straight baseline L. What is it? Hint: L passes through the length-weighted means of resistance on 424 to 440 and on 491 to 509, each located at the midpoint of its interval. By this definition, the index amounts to -0.20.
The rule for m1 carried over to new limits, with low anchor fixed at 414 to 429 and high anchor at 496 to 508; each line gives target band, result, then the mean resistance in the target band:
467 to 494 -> -3.4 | 27.7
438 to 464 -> -2.2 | 27.1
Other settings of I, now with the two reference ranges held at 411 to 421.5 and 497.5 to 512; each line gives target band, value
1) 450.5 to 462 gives -0.17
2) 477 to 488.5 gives -0.14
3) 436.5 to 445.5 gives 0.09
